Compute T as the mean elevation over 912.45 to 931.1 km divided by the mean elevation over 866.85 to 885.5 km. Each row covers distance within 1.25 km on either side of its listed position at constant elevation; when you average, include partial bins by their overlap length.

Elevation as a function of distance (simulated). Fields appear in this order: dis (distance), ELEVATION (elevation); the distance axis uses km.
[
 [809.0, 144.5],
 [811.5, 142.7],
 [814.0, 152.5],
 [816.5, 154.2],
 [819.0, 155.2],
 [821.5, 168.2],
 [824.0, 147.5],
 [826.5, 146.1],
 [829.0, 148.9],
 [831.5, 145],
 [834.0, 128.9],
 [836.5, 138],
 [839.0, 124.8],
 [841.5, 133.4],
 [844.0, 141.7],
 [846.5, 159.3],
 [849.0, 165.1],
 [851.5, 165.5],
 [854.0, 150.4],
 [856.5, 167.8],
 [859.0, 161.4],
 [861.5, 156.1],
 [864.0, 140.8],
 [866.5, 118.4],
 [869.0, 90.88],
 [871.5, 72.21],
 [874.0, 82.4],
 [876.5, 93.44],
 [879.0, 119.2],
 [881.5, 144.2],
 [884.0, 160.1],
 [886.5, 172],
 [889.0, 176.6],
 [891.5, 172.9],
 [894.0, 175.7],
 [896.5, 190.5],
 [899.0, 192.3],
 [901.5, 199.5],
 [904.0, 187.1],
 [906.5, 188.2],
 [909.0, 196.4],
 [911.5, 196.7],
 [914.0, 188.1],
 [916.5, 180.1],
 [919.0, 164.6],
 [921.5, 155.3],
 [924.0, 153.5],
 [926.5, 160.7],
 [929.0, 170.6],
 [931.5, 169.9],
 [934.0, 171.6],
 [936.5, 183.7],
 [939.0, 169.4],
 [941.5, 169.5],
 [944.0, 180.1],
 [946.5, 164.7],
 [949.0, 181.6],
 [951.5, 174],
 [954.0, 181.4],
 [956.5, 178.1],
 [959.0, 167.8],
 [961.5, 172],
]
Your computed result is 1.5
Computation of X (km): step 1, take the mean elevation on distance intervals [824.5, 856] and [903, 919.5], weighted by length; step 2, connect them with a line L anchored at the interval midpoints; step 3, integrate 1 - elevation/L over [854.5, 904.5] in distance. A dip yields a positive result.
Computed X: 6.3 km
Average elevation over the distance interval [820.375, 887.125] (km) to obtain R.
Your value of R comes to 138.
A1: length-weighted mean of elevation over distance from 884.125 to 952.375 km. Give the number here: 177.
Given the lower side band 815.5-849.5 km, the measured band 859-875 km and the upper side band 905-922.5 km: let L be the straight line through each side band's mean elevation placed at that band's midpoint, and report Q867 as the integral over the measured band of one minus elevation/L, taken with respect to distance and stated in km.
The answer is 4.6 km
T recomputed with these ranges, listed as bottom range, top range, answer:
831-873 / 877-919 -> 1.27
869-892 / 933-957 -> 1.36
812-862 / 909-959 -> 1.16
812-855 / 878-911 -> 1.19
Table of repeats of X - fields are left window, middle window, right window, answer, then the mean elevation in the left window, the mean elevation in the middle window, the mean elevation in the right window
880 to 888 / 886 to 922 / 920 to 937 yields -4.8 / 158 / 183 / 166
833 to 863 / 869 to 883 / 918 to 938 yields 4.8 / 149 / 102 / 166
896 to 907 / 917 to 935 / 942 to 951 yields 1.8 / 192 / 164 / 175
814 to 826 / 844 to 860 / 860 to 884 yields -3.5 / 155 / 160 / 116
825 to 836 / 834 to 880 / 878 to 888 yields 4.3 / 142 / 132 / 150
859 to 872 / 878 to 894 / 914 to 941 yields -2.5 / 123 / 160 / 169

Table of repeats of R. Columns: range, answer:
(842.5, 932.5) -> 158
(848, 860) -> 162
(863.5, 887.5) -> 118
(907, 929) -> 175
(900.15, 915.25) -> 193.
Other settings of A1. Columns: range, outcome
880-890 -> 162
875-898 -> 156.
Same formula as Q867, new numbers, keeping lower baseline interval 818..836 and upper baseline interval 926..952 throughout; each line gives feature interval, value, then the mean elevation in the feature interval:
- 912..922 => -0.4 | 175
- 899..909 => -1.7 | 192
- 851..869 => 1.0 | 147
